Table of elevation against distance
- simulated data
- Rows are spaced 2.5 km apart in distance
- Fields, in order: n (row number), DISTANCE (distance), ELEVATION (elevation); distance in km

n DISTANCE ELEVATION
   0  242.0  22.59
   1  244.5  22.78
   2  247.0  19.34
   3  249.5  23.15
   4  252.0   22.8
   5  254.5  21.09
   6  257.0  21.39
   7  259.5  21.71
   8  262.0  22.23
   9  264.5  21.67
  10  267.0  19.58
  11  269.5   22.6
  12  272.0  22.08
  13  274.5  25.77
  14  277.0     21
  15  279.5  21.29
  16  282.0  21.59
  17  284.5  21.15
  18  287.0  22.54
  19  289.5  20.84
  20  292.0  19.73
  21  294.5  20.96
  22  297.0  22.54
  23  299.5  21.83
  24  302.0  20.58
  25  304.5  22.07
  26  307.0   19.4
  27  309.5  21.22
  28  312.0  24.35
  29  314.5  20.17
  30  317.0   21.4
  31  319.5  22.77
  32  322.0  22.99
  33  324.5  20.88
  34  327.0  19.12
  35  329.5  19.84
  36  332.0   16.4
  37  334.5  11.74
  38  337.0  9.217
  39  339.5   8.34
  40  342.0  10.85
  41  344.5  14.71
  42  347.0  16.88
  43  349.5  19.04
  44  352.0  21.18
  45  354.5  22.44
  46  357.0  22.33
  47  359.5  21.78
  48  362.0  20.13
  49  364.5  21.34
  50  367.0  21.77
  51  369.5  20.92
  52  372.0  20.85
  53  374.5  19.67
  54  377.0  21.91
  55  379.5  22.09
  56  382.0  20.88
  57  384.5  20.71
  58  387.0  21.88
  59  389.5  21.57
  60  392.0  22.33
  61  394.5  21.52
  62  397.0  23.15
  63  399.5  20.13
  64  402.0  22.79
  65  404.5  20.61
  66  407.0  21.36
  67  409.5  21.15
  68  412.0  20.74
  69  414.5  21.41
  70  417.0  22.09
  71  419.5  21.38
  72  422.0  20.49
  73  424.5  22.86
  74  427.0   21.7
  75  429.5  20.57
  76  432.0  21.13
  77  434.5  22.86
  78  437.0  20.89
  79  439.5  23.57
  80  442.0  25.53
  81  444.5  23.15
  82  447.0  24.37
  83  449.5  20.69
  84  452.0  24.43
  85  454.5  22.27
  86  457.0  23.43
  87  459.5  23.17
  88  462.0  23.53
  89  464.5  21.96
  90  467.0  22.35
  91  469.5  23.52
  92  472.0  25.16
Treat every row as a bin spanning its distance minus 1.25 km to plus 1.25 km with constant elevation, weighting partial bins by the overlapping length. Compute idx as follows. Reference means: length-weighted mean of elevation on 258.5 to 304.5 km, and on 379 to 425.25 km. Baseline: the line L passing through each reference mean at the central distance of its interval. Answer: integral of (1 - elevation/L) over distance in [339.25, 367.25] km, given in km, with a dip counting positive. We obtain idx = 3.8 km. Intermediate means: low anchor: 21.7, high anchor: 21.5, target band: 18.6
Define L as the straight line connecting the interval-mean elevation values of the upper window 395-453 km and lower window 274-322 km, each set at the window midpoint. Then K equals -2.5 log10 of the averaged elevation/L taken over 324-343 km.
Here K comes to 0.45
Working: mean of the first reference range 21.6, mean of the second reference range 22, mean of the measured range 14.3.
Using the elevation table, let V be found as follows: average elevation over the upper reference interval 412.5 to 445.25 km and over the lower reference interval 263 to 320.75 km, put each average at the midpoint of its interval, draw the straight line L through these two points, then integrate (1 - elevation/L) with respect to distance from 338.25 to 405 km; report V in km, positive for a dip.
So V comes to 5.6 km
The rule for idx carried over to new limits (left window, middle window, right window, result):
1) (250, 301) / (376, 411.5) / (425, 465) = 1.37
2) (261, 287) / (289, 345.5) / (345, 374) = 6.70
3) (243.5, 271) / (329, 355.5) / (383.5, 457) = 7.91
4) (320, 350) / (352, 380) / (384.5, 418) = -4.28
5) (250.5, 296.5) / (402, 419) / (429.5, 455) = 0.93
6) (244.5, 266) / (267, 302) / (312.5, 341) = -2.91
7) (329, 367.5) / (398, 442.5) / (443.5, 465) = -1.07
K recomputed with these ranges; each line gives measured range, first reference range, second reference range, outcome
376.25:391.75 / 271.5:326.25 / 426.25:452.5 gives 0.03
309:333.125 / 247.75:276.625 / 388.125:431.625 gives 0.05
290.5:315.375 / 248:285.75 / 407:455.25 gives 0.03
